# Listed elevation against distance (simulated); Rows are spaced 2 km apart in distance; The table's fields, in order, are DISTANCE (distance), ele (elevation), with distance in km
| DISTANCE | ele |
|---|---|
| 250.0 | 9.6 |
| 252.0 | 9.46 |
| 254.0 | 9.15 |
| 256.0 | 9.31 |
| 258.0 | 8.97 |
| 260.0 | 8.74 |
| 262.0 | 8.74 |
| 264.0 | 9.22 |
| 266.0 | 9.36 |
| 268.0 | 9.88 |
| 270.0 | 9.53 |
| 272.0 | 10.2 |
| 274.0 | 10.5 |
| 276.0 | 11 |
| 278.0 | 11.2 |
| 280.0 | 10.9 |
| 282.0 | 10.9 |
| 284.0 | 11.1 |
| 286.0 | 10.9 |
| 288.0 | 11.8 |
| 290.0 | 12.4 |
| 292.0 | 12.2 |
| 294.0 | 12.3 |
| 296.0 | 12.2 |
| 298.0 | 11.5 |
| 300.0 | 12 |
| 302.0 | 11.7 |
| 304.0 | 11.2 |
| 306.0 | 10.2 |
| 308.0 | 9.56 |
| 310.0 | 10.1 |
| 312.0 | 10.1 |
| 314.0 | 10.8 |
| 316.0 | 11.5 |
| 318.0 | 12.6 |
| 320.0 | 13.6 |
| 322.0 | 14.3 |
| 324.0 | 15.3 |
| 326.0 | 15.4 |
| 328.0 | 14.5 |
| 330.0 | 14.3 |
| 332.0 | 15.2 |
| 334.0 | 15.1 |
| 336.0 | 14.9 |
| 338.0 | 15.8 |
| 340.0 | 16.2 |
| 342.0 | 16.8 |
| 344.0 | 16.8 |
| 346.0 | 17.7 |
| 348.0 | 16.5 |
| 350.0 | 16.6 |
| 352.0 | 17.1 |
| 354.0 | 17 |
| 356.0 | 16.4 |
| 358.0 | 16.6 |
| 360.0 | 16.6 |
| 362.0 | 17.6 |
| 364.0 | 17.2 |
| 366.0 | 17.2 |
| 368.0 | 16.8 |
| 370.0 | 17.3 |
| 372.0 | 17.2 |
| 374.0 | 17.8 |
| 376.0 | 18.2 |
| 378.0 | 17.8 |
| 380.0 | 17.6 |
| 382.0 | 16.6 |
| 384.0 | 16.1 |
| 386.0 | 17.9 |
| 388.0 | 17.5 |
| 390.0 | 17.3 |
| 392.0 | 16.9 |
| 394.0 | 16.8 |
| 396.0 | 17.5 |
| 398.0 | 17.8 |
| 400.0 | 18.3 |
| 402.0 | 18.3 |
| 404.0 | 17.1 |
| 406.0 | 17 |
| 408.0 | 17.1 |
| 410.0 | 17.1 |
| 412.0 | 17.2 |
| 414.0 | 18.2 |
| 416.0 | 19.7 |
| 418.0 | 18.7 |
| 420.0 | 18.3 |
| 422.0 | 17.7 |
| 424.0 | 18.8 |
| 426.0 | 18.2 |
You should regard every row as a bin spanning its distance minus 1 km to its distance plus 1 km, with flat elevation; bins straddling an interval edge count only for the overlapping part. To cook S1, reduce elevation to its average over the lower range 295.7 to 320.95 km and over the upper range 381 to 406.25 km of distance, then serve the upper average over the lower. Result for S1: 1.5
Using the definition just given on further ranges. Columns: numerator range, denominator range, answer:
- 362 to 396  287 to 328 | 1.43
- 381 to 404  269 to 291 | 1.58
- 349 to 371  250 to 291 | 1.67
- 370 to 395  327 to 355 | 1.08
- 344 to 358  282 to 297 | 1.43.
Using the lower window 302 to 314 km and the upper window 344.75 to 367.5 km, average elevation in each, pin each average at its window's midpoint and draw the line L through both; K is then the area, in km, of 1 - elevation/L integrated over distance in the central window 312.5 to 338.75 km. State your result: -2.4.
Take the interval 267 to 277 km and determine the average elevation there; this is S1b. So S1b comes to 10.2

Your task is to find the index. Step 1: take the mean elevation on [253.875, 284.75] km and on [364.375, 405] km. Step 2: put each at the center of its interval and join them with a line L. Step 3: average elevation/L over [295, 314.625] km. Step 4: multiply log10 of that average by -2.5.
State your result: 0.12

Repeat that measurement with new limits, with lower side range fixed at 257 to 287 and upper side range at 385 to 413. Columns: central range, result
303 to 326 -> 0.059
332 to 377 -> -0.132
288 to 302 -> -0.060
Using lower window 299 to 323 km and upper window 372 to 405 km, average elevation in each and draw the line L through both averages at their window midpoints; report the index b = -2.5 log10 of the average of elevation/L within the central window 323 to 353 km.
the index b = -0.17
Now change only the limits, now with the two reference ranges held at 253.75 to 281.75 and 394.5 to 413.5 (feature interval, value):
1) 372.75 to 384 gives -0.092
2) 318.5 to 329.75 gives -0.120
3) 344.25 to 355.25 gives -0.175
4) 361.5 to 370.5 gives -0.124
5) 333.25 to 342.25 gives -0.142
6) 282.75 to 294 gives -0.071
